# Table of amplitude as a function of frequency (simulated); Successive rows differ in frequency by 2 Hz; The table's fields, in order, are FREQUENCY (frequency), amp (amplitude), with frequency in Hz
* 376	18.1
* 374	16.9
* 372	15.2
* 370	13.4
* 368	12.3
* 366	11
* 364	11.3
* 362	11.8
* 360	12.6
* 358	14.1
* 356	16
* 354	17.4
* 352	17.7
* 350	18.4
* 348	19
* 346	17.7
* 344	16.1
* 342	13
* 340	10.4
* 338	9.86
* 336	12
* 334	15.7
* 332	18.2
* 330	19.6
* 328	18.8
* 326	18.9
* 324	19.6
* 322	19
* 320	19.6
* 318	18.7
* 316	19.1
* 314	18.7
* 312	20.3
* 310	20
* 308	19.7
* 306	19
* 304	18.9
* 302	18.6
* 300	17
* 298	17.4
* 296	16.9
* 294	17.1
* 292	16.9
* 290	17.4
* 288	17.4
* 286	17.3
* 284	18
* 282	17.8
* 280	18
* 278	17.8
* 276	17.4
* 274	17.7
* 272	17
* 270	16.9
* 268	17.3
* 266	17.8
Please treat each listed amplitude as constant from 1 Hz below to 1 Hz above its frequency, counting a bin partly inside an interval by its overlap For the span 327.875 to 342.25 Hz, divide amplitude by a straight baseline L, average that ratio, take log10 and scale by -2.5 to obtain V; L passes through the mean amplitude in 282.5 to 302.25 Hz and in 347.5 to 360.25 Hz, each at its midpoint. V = 0.16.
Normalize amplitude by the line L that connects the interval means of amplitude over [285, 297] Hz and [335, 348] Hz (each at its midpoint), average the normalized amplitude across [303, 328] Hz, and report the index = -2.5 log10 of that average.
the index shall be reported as -0.24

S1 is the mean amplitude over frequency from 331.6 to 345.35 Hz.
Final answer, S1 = 13.5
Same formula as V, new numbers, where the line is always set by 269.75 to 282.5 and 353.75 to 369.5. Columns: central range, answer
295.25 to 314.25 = -0.16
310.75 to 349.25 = -0.16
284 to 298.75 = -0.03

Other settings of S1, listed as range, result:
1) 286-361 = 17.2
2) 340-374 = 14.7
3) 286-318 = 18.3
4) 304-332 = 19.3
